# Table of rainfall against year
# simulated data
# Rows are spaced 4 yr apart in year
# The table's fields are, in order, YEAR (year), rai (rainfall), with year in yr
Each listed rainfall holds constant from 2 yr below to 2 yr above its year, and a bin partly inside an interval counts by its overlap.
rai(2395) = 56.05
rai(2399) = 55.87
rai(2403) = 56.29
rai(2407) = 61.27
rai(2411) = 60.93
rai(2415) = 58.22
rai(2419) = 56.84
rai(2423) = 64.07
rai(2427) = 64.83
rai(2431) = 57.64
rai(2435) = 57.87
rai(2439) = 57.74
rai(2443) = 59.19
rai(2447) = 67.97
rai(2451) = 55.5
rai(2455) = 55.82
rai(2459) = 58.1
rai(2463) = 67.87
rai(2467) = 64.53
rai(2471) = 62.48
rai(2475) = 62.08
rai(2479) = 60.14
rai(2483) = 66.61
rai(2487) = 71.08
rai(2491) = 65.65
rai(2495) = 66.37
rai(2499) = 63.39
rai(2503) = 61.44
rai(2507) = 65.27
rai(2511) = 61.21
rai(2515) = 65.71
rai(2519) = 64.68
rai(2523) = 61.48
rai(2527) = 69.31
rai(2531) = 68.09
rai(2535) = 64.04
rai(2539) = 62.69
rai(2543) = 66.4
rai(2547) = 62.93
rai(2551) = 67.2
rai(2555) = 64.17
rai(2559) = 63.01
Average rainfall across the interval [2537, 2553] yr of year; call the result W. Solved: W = 64.8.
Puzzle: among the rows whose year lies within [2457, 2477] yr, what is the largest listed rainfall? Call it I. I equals 67.87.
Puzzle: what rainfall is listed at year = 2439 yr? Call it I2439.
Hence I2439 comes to 57.74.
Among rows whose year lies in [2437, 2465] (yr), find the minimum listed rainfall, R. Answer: 55.5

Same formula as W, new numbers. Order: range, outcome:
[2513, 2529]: 65.3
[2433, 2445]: 58.3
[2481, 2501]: 66.6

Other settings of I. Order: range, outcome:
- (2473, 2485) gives 66.61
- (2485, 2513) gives 71.08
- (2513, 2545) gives 69.31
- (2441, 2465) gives 67.97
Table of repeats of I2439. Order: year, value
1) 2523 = 61.48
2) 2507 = 65.27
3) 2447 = 67.97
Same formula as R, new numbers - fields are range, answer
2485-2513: 61.21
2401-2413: 56.29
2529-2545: 62.69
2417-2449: 56.84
